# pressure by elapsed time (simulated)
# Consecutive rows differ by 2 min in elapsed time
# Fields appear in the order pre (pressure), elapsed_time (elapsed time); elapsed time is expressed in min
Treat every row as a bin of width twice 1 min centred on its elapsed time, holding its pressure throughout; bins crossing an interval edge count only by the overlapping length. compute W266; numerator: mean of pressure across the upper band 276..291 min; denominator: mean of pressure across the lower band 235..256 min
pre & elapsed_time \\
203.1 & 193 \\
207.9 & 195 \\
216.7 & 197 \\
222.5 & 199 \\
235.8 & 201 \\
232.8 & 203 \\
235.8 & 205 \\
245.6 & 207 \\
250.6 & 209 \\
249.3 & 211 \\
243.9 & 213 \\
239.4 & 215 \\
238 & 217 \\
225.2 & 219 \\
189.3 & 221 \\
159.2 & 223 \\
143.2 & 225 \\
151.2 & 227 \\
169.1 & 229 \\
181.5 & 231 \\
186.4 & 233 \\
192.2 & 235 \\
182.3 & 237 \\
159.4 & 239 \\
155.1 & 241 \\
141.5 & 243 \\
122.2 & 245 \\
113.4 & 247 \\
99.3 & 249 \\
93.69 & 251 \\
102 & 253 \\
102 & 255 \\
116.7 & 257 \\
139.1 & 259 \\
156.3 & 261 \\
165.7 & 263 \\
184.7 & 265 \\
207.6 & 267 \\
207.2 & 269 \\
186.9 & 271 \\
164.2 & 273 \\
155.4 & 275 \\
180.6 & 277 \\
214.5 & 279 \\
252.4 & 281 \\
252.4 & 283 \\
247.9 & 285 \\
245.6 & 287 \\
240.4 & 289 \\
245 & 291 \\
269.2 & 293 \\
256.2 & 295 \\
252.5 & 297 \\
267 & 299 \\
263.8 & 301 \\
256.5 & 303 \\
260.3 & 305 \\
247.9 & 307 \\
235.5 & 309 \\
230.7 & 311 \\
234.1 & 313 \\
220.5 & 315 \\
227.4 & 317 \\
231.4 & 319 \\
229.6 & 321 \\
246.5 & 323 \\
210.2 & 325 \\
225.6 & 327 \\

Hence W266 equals 1.80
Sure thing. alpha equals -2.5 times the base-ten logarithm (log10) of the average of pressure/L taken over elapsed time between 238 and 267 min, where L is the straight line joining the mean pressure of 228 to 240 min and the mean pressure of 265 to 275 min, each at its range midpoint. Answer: 0.33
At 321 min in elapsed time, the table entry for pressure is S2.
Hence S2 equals 229.6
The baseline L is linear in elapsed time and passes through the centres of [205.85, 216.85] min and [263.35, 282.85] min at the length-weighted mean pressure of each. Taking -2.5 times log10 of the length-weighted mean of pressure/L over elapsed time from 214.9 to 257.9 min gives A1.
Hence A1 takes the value 0.41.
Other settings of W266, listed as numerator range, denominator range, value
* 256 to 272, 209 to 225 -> 0.78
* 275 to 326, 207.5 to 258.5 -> 1.42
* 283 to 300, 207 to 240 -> 1.27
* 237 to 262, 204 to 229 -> 0.60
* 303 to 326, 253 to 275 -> 1.47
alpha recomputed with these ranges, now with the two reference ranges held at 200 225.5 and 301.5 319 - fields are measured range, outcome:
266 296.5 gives 0.06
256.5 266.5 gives 0.42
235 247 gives 0.44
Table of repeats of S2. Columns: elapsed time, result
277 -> 180.6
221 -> 189.3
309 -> 235.5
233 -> 186.4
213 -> 243.9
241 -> 155.1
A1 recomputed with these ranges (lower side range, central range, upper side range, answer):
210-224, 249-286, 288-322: 0.34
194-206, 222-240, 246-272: 0.08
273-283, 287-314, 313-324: -0.15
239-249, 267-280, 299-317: -0.02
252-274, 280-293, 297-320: -0.23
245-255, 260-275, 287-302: -0.11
